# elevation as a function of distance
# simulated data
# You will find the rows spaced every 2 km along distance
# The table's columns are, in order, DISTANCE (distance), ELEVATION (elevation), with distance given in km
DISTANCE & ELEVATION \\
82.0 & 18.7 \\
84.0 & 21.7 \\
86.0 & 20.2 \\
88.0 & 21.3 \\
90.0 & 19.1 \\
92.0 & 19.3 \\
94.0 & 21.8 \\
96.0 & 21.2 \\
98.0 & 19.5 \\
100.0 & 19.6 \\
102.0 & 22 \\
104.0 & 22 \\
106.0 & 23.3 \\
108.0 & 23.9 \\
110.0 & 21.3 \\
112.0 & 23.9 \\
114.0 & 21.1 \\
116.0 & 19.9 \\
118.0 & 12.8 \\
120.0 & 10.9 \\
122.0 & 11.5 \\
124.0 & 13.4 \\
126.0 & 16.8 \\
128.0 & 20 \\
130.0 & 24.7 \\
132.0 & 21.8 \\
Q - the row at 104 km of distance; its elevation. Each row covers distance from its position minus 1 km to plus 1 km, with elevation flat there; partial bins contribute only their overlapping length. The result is 22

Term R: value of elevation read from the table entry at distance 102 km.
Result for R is 22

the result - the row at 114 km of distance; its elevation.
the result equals 21.1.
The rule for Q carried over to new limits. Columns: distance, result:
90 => 19.1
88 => 21.3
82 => 18.7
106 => 23.3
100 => 19.6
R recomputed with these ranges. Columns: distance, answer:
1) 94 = 21.8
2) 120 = 10.9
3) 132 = 21.8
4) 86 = 20.2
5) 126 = 16.8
